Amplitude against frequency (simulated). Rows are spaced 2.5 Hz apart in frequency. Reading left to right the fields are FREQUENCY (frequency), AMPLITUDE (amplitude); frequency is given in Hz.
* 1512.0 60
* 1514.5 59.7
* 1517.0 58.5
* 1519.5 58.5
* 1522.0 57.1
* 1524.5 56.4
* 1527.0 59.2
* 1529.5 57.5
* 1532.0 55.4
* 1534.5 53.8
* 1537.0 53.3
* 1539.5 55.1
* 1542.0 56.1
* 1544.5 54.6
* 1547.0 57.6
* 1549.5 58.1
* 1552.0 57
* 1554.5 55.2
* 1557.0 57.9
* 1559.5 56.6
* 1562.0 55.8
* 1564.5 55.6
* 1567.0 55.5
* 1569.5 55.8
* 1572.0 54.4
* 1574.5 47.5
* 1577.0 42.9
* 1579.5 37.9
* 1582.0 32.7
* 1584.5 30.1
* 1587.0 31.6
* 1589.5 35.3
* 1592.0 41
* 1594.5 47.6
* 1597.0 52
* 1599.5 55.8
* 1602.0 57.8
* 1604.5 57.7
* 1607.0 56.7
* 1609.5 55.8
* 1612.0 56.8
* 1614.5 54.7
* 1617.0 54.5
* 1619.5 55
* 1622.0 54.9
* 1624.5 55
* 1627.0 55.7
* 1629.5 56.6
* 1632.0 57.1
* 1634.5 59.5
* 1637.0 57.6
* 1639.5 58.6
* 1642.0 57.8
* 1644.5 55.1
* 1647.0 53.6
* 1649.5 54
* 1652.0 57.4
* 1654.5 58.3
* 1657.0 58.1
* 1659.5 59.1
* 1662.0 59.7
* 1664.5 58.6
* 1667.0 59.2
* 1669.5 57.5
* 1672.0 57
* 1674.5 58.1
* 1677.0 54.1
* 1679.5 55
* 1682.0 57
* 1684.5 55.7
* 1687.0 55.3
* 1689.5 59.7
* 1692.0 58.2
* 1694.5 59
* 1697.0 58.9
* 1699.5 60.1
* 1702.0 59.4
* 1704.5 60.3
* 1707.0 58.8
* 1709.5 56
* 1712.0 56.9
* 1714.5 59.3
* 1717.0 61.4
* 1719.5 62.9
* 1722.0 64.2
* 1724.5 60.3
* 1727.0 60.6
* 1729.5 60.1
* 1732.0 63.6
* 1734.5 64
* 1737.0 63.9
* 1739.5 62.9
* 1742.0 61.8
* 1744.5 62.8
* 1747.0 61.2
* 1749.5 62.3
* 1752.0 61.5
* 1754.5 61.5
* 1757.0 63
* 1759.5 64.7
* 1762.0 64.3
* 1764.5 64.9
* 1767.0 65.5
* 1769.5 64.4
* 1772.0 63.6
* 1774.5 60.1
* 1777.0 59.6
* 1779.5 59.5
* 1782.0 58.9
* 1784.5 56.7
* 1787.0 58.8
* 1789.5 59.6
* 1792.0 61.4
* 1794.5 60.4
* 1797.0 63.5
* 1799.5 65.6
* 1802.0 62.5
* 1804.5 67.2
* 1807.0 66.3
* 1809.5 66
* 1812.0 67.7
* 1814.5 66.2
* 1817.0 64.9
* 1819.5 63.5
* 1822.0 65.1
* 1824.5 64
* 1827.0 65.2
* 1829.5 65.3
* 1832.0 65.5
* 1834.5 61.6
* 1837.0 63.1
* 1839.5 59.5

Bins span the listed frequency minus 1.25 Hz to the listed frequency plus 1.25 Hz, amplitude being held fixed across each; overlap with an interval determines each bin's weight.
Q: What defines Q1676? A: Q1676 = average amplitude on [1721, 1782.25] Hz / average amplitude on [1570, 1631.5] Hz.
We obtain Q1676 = 1.26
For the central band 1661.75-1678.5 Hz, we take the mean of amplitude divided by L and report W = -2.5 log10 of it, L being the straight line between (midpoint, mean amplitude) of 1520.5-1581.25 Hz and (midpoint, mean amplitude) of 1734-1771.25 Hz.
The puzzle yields 0.037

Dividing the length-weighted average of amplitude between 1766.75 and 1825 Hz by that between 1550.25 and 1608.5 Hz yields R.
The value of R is 1.3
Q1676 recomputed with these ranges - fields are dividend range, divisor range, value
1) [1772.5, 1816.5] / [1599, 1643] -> 1.10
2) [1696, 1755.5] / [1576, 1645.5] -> 1.20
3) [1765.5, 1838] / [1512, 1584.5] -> 1.17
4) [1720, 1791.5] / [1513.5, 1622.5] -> 1.18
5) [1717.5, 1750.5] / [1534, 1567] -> 1.11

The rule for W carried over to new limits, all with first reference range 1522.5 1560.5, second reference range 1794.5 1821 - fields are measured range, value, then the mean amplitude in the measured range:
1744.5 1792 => 0.036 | 61.7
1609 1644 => 0.051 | 56.4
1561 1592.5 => 0.281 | 44.3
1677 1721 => 0.057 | 58.4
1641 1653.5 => 0.079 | 55.6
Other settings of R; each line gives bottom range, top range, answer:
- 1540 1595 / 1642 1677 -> 1.17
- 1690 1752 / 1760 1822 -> 1.04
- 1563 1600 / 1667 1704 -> 1.28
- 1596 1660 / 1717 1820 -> 1.11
